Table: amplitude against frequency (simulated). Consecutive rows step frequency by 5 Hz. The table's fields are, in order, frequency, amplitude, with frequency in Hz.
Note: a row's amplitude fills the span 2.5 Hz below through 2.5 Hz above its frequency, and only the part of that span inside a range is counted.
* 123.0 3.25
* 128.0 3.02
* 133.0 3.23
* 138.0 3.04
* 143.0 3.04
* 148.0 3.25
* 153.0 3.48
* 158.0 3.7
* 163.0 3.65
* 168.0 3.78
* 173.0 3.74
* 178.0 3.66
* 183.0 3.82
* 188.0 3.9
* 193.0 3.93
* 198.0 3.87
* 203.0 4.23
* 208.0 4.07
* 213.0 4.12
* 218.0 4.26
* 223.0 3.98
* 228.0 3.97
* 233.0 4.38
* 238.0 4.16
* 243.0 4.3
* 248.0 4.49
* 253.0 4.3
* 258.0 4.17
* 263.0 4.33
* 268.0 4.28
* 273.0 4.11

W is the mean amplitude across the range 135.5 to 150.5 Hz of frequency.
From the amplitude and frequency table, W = 3.11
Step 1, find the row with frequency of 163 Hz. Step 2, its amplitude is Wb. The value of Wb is 3.65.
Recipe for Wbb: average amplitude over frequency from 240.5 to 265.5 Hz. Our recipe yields 4.32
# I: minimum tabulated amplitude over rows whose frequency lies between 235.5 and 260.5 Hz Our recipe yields 4.16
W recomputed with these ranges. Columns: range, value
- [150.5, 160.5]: 3.59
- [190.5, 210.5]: 4.03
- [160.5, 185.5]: 3.73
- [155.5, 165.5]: 3.67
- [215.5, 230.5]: 4.07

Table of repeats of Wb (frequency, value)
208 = 4.07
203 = 4.23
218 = 4.26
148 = 3.25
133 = 3.23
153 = 3.48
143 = 3.04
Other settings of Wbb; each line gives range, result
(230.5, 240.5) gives 4.27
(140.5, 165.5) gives 3.42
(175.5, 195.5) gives 3.83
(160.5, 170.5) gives 3.71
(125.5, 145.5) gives 3.08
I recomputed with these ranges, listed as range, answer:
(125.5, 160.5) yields 3.02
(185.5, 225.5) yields 3.87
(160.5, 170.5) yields 3.65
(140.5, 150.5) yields 3.04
